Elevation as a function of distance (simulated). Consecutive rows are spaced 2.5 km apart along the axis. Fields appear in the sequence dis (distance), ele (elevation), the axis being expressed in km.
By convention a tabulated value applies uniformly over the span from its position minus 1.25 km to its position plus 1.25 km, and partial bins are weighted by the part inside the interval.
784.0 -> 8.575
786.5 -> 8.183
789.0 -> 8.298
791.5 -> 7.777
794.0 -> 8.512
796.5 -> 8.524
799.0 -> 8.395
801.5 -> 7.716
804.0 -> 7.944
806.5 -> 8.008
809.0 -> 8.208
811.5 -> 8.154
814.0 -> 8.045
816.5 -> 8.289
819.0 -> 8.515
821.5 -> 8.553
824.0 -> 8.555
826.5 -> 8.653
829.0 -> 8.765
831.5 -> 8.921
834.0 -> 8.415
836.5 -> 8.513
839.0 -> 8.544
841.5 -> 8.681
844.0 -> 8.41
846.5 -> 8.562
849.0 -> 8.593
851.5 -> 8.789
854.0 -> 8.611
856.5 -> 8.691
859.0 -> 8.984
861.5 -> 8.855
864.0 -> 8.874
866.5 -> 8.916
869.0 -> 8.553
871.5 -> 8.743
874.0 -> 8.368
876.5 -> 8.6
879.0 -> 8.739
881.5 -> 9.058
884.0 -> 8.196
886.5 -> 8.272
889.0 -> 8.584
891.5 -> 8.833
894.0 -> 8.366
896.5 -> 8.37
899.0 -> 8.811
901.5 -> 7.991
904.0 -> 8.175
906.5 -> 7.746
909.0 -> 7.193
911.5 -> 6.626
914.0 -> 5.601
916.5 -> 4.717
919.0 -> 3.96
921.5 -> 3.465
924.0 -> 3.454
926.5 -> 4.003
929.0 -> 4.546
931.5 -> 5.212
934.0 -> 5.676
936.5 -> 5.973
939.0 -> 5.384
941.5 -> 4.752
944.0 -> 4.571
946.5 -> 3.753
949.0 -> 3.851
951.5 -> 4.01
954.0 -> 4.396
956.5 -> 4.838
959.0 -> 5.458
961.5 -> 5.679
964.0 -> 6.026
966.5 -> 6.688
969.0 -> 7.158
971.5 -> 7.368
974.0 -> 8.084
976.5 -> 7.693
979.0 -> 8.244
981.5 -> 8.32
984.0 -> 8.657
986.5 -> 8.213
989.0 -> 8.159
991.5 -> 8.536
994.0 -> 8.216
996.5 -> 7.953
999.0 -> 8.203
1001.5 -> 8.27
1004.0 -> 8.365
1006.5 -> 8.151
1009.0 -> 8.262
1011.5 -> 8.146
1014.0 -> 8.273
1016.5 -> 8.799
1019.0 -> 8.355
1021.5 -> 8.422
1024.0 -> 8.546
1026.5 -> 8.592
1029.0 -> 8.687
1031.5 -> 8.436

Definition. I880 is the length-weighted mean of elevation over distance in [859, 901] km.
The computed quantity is 8.63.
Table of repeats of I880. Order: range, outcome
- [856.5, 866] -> 8.88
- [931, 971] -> 5.25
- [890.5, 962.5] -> 5.69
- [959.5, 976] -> 6.81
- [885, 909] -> 8.29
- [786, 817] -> 8.15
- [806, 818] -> 8.16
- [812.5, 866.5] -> 8.62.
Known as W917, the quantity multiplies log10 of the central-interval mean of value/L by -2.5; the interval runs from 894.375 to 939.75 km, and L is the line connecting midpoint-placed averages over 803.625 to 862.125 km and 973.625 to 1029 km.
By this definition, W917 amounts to 0.369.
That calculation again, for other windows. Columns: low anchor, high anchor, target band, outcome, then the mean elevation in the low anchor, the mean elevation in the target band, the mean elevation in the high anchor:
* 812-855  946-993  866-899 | -0.10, 8.55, 8.59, 6.64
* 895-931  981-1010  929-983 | 0.24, 6.05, 5.85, 8.27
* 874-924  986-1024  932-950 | 0.50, 7.36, 4.88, 8.3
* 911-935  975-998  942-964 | 0.34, 4.66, 4.66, 8.22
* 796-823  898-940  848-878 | -0.24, 8.21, 8.72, 5.78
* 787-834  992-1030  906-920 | 0.37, 8.32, 5.91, 8.35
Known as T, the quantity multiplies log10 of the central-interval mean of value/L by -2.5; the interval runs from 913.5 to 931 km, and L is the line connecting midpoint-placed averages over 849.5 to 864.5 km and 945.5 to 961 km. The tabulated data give 0.35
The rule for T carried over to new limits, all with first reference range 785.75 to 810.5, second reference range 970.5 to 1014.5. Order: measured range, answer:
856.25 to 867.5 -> -0.091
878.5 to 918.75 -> 0.061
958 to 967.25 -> 0.347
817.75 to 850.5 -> -0.056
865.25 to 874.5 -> -0.065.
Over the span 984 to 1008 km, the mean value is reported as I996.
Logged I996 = 8.25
